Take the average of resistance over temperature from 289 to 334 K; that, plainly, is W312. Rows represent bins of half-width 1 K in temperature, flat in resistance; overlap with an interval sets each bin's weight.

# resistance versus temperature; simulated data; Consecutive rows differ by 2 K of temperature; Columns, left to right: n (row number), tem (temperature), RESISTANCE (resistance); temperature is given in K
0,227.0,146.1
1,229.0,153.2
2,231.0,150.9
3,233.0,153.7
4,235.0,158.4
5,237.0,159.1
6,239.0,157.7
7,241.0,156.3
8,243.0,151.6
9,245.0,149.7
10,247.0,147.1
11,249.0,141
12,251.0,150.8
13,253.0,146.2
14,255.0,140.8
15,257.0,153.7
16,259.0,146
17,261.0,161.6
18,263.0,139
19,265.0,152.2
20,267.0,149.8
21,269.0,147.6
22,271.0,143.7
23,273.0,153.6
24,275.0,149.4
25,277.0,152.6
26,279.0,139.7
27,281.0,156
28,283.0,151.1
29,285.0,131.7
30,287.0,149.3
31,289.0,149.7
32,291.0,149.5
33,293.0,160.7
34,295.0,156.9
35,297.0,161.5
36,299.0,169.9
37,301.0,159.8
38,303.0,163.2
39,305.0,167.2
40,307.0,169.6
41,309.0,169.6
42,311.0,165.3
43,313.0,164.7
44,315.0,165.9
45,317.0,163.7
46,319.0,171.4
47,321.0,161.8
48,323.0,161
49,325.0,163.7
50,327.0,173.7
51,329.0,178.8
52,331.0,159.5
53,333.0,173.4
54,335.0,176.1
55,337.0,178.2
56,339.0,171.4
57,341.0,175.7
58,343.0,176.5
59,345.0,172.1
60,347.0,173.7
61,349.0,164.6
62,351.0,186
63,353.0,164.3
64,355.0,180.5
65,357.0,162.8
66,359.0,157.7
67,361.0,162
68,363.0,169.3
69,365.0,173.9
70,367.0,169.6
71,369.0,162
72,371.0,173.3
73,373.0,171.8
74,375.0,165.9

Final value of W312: 165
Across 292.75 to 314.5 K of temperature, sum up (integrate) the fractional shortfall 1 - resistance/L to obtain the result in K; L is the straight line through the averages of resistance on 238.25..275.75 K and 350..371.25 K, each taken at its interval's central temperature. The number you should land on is -0.9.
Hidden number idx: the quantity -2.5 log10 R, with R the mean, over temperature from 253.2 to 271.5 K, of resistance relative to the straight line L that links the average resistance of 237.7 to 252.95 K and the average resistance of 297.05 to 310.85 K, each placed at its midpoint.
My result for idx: 0.05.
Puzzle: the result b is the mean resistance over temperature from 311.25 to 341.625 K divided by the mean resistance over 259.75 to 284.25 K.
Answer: 1.1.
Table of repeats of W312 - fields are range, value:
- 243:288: 148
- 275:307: 155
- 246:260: 147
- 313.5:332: 167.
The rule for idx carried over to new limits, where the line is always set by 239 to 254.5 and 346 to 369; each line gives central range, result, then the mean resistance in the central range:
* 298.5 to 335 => -0.03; 167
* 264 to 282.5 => 0.03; 149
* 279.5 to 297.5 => 0.04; 151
